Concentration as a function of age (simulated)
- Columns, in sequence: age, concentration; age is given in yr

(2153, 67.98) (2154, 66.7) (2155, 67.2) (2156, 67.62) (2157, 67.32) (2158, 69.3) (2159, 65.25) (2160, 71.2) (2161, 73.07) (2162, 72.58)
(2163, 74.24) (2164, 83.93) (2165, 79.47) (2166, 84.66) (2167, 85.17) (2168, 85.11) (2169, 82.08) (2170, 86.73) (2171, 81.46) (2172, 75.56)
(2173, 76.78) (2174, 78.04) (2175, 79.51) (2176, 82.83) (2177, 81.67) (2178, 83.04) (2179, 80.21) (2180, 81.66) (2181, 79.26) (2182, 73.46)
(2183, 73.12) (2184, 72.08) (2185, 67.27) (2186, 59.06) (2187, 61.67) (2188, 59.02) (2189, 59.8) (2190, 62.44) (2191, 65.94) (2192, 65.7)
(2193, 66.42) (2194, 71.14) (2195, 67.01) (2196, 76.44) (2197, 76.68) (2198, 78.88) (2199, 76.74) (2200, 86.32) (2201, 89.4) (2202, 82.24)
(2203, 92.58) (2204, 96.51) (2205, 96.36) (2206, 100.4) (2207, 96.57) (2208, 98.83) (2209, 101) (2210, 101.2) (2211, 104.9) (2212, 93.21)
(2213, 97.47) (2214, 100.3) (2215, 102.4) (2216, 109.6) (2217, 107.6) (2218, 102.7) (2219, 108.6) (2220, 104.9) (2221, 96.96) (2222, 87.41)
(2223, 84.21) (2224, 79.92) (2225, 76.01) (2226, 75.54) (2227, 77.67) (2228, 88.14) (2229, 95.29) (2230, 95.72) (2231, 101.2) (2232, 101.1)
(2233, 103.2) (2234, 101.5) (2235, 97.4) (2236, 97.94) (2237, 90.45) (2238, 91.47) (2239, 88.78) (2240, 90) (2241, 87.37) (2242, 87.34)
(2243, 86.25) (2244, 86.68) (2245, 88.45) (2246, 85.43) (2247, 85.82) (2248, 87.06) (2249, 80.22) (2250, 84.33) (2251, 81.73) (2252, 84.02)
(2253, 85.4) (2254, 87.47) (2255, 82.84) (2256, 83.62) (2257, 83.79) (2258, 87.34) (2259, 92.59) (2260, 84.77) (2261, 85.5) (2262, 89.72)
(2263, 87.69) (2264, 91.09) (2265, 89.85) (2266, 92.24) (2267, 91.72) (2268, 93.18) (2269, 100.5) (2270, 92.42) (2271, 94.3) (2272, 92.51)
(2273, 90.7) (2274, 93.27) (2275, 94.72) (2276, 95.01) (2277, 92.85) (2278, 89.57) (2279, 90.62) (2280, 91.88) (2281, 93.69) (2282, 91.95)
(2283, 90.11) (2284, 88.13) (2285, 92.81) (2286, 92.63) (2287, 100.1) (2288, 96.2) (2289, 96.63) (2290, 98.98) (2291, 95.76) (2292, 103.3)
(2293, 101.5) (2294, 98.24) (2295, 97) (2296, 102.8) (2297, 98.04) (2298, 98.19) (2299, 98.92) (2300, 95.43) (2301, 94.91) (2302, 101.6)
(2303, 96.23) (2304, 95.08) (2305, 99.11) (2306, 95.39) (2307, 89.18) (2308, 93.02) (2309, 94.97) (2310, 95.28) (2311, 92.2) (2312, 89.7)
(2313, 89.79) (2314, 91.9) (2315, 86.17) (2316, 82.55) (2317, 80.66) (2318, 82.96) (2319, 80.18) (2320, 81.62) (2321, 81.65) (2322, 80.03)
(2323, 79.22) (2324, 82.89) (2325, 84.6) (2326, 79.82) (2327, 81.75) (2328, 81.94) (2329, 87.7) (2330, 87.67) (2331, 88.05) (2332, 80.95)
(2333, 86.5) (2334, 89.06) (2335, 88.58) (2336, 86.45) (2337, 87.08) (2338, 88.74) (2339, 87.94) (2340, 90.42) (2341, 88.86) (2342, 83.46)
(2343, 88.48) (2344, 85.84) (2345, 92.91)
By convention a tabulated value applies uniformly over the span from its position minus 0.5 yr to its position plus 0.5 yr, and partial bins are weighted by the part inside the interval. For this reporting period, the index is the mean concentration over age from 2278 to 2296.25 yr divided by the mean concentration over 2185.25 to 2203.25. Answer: 1.3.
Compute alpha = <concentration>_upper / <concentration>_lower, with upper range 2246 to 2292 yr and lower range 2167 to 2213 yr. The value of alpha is 1.1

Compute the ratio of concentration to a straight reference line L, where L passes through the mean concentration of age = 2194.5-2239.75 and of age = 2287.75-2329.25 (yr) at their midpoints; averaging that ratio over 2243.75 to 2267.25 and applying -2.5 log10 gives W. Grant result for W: 0.07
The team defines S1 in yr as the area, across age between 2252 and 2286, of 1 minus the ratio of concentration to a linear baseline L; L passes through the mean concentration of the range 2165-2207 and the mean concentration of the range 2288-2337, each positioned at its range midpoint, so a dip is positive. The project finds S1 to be -1.7 yr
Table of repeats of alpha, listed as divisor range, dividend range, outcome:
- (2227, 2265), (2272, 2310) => 1.07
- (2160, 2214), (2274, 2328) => 1.14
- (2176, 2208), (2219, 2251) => 1.17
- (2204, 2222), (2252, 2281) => 0.89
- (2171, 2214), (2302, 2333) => 1.09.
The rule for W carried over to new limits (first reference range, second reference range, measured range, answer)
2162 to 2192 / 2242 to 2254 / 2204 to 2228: -0.18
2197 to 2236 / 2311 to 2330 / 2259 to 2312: -0.08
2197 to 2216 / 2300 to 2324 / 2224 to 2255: 0.05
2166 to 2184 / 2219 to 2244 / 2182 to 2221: 0.01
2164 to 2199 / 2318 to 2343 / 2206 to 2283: -0.17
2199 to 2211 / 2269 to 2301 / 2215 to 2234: 0.00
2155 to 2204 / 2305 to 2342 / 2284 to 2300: -0.16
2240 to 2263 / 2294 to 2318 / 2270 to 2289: -0.04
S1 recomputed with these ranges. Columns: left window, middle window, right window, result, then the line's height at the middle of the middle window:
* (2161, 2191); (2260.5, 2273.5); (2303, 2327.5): -1.31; 83.3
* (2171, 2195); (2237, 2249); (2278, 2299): -0.27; 85.6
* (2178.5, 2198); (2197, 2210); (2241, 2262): -3.10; 73.5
